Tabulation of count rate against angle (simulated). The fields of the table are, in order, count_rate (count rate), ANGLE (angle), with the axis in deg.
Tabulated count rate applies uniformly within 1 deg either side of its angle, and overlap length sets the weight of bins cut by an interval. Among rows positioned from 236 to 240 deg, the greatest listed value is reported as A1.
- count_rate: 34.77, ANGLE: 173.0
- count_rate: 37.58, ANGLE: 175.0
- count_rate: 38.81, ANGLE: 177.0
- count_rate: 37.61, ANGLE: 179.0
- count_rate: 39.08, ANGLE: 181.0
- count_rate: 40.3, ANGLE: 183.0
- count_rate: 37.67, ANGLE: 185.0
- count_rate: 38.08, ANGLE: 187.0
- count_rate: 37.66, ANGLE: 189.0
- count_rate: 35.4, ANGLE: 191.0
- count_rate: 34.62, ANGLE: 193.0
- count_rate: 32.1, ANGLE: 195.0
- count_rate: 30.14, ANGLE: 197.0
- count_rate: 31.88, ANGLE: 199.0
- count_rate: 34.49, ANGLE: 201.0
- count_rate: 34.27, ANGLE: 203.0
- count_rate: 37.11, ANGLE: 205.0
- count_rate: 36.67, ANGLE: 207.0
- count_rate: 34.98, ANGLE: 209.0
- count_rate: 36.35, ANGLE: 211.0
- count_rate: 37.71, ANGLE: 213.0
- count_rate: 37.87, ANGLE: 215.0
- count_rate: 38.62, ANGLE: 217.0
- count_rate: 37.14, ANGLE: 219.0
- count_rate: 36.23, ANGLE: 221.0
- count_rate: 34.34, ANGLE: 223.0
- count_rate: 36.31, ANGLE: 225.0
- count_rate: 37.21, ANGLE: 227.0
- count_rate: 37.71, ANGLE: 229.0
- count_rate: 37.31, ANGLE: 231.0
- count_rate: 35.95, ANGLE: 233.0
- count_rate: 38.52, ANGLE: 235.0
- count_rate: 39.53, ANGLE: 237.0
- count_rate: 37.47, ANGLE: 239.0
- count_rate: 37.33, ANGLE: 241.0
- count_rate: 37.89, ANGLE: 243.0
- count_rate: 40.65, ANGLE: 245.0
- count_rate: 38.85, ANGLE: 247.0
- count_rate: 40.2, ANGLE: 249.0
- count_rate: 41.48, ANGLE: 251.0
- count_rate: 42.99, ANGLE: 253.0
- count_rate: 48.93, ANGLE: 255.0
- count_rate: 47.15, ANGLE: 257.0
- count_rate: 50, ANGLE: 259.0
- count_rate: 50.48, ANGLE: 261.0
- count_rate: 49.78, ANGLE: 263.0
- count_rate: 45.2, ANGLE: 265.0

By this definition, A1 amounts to 39.53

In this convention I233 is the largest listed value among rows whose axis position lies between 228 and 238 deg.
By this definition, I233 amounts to 39.53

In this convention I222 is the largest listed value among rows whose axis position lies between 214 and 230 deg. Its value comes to 38.62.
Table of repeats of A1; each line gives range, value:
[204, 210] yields 37.11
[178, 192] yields 40.3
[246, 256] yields 48.93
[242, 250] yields 40.65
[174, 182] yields 39.08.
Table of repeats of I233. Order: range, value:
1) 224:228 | 37.21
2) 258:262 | 50.48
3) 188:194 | 37.66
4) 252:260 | 50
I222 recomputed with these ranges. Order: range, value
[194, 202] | 34.49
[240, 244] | 37.89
